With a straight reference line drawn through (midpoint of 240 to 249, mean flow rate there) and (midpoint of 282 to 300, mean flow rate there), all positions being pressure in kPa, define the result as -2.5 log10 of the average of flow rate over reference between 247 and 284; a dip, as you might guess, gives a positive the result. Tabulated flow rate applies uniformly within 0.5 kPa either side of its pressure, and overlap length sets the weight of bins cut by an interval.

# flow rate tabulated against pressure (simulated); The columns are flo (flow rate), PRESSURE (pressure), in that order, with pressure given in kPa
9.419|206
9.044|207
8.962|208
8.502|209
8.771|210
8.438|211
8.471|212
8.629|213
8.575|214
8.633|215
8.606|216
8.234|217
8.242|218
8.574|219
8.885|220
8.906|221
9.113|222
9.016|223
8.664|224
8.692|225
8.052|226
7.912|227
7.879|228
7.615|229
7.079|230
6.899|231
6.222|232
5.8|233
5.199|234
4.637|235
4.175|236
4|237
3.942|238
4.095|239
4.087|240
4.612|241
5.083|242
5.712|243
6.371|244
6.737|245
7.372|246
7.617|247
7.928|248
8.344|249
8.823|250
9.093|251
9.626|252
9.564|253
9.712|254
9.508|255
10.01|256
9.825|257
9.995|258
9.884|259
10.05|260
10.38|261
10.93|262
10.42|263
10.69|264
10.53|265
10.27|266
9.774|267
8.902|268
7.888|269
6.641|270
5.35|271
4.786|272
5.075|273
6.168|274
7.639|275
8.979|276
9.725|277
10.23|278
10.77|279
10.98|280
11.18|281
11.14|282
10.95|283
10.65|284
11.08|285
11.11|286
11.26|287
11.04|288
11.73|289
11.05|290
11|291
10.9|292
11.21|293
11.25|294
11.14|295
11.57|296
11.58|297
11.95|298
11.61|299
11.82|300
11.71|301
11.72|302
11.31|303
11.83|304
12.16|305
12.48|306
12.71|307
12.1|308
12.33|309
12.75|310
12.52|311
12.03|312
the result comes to -0.09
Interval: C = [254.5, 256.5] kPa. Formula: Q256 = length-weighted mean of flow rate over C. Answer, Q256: 9.76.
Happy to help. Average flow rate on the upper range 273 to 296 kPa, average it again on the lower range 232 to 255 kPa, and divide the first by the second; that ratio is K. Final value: 1.6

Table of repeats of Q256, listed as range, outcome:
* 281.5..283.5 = 11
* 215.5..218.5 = 8.36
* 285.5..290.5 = 11.2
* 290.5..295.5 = 11.1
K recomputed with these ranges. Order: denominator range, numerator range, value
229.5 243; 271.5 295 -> 1.97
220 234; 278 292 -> 1.42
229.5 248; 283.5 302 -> 2.02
